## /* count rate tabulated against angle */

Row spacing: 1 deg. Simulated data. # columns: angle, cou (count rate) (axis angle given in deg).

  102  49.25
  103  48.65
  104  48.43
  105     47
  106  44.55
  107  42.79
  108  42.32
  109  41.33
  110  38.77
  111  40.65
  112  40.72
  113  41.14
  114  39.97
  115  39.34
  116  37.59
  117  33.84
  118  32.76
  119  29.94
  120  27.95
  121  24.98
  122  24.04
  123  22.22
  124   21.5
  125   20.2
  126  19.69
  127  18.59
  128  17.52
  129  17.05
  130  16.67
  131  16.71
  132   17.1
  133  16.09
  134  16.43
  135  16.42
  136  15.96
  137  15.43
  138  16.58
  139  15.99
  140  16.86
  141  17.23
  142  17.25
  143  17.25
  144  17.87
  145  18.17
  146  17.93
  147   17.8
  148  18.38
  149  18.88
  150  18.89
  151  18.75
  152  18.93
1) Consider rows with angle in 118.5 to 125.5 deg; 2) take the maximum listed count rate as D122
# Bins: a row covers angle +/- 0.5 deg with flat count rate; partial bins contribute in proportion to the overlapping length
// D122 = 29.94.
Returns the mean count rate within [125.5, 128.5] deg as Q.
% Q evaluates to 18.6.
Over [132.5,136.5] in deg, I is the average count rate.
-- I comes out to 16.2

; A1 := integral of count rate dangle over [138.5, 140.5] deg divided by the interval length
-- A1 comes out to 16.4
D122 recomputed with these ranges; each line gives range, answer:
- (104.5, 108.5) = 47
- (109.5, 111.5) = 40.65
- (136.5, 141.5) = 17.23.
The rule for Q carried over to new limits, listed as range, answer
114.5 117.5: 36.9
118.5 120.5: 28.9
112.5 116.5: 39.5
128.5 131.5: 16.8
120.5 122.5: 24.5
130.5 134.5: 16.6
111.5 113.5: 40.9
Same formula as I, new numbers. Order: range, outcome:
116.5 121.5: 29.9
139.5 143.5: 17.1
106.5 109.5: 42.1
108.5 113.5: 40.5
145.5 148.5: 18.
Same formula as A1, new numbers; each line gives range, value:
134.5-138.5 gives 16.1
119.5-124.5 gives 24.1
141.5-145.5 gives 17.6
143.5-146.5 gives 18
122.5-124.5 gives 21.9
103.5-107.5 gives 45.7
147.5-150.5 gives 18.7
